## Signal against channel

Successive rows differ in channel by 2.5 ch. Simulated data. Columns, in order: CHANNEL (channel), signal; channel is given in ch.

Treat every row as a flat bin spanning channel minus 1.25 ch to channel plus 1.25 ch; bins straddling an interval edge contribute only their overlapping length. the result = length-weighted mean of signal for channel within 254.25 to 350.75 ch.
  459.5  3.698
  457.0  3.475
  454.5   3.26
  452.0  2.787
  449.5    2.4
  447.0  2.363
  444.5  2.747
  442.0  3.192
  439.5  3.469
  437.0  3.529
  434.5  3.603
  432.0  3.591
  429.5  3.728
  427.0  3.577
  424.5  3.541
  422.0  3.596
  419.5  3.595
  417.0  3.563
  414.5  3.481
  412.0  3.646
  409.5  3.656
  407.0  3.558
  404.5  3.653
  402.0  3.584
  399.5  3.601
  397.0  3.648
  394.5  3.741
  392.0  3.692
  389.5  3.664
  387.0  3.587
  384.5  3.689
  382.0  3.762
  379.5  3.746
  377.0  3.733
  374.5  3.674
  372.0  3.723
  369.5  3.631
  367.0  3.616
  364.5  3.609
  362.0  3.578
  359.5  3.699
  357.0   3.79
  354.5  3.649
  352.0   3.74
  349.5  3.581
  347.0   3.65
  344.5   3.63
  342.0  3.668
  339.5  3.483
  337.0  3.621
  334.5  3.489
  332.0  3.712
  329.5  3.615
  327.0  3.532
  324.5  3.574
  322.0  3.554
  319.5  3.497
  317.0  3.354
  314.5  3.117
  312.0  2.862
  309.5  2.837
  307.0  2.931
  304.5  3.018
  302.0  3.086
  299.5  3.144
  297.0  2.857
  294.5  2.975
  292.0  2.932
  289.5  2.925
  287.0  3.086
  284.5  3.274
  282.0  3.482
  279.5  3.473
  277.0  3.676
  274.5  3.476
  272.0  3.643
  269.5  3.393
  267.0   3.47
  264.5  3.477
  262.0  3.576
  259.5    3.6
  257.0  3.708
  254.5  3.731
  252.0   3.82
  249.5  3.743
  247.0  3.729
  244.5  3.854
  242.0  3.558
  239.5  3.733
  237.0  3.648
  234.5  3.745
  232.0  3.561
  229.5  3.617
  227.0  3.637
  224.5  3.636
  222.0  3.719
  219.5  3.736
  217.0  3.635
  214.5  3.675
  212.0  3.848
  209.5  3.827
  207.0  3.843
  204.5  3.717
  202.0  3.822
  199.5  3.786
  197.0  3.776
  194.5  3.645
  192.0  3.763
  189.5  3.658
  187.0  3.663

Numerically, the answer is 3.37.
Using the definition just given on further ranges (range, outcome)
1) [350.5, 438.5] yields 3.64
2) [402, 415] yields 3.6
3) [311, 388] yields 3.59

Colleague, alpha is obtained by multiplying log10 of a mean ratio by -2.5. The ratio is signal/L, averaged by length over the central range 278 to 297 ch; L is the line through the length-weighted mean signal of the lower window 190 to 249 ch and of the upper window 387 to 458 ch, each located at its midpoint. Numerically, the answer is 0.15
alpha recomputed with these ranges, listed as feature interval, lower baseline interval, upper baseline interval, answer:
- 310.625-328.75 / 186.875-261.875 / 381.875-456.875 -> 0.07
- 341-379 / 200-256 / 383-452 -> -0.04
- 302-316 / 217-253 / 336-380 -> 0.23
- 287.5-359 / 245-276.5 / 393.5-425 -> 0.08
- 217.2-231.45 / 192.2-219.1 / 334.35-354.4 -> 0.02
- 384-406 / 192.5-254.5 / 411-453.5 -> -0.08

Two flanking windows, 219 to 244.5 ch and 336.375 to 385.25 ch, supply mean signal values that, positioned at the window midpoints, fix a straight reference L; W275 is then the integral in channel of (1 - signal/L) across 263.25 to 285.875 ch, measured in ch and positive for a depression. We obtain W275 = 1.1 ch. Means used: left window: 3.67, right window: 3.66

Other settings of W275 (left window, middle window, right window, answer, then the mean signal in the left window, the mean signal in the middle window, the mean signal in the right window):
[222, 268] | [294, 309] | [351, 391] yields 2.8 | 3.66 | 2.99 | 3.68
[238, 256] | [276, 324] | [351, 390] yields 7.1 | 3.74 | 3.17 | 3.68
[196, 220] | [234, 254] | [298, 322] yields -1.1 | 3.77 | 3.73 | 3.12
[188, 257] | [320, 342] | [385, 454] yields -0.1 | 3.72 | 3.58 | 3.44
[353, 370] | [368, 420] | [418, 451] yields -2.3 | 3.66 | 3.65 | 3.3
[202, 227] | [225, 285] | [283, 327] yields -2.6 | 3.74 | 3.61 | 3.13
